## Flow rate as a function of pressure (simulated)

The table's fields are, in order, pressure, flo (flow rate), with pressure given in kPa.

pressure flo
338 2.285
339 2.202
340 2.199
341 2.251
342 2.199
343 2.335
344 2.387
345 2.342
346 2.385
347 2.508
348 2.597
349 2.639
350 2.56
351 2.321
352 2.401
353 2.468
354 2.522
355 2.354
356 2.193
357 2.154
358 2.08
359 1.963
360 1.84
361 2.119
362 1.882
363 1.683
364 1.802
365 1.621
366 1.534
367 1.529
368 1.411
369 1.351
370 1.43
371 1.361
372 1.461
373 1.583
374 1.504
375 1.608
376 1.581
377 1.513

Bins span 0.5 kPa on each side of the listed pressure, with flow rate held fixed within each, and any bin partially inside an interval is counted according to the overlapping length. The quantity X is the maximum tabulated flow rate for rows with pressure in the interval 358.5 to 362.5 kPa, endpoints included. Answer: 2.119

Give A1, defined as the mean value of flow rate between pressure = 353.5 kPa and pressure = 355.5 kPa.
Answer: 2.44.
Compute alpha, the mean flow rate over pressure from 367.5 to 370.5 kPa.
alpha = 1.4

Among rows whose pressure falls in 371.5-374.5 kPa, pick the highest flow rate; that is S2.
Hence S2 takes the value 1.583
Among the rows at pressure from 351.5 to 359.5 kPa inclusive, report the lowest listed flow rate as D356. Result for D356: 1.963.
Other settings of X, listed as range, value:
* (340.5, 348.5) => 2.597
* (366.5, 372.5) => 1.529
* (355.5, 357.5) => 2.193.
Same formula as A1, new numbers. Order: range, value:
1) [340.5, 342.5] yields 2.22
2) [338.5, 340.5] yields 2.2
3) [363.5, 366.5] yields 1.65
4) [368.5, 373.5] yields 1.44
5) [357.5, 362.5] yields 1.98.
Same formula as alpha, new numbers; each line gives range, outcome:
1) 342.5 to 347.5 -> 2.39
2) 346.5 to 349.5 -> 2.58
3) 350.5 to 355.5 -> 2.41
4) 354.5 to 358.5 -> 2.2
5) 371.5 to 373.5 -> 1.52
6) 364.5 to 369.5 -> 1.49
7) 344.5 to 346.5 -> 2.36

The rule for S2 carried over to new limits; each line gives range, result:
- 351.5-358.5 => 2.522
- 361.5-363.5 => 1.882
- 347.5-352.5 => 2.639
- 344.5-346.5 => 2.385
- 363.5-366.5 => 1.802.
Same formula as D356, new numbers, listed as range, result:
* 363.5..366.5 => 1.534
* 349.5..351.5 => 2.321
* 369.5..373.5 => 1.361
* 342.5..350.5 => 2.335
